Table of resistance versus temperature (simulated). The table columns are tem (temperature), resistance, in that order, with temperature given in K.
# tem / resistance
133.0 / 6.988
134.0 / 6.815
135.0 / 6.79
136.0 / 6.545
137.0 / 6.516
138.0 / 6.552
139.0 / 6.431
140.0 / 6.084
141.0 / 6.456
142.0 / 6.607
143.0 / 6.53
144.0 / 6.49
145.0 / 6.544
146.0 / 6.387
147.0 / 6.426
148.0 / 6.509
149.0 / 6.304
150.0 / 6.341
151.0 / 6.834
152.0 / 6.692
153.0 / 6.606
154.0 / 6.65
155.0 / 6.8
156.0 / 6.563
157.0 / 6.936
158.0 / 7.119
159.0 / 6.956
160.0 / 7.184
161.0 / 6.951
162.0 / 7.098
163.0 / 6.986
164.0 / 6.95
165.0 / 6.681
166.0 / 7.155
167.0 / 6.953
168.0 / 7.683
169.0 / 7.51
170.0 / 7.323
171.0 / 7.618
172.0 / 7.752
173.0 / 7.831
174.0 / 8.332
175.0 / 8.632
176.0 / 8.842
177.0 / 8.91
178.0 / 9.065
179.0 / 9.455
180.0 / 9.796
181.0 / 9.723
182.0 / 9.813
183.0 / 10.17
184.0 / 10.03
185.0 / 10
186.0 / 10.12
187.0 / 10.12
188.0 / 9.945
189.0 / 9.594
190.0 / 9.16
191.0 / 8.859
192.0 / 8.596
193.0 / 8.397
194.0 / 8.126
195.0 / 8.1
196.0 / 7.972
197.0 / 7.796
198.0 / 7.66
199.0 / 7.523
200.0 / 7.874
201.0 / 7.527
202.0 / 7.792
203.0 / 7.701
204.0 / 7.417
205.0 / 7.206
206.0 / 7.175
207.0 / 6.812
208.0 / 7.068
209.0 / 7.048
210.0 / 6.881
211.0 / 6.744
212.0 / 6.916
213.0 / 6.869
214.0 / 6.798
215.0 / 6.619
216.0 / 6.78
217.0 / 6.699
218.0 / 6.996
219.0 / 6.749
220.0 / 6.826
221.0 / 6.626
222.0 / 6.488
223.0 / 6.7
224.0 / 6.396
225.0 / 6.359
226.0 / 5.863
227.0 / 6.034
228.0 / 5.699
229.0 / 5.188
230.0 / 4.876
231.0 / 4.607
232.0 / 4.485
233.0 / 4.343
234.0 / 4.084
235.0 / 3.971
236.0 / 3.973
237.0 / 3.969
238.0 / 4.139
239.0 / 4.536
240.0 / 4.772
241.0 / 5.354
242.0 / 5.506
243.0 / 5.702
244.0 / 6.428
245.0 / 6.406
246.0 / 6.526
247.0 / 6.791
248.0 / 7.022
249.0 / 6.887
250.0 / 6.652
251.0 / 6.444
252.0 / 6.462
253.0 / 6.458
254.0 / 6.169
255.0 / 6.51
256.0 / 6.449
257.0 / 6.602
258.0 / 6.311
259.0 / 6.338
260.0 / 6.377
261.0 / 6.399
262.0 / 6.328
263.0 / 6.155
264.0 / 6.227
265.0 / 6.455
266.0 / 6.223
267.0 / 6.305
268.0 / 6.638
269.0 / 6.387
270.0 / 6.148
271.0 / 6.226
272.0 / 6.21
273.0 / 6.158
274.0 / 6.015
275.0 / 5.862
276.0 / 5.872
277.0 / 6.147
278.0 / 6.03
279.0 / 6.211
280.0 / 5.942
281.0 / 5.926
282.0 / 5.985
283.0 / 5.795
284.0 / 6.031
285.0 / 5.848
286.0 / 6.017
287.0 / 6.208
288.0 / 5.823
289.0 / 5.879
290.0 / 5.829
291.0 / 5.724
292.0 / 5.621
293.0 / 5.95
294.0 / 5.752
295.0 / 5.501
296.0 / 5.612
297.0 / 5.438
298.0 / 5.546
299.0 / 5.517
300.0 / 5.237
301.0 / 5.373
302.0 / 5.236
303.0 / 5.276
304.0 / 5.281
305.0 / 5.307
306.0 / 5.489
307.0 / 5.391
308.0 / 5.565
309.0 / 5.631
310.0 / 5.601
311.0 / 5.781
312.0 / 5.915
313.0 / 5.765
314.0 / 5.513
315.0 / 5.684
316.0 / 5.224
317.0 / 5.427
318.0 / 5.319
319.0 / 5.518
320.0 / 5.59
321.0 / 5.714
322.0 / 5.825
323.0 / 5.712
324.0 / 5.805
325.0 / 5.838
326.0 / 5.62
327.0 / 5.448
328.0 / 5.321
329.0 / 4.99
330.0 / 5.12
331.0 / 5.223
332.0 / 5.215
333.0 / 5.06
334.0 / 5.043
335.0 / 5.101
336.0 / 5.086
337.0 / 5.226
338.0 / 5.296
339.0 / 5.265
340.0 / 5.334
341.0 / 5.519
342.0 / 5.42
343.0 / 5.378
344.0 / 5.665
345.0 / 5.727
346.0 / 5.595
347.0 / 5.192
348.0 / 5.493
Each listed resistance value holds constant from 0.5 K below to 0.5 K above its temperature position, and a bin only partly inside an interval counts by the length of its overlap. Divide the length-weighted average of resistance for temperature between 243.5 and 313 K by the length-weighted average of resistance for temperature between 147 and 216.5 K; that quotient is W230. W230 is 0.77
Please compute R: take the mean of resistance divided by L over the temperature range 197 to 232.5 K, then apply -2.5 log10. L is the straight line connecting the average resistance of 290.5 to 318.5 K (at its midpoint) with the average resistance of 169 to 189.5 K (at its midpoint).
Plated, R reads 0.21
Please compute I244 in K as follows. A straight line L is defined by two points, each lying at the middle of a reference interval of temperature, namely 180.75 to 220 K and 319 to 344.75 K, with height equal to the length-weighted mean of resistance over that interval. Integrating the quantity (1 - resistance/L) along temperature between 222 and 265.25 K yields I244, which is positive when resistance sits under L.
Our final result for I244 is 8.1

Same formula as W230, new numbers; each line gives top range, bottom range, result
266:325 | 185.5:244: 0.86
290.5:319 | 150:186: 0.70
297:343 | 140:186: 0.72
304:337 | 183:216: 0.68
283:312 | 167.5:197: 0.64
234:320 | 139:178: 0.82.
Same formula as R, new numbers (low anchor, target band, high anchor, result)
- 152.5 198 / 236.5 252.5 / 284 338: 0.17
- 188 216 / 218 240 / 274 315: 0.31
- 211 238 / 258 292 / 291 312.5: -0.09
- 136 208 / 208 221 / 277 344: 0.03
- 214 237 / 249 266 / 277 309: -0.12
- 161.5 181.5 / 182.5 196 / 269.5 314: -0.20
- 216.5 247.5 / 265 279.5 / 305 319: -0.11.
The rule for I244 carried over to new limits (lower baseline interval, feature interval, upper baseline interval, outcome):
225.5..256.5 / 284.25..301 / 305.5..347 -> -0.7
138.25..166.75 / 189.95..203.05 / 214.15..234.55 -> -3.8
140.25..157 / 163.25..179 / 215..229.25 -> -3.3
